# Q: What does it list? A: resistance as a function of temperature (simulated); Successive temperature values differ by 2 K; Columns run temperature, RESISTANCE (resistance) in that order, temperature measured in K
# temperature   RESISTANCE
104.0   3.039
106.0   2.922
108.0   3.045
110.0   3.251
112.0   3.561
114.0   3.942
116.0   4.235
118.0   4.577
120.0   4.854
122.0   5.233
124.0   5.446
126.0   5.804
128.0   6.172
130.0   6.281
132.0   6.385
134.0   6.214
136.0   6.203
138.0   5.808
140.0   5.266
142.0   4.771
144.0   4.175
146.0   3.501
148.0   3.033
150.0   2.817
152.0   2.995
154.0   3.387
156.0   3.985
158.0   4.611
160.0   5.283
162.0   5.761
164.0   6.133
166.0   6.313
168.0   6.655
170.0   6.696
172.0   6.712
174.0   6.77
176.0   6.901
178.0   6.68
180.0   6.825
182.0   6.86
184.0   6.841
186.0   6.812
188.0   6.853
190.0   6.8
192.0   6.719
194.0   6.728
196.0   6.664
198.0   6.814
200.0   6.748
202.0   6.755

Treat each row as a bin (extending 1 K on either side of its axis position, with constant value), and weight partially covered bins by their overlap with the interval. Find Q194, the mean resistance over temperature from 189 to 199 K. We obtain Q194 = 6.74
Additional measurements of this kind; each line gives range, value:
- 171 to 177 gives 6.79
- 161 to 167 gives 6.07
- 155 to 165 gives 5.15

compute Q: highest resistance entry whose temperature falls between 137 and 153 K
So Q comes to 5.808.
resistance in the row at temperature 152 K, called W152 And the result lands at 2.995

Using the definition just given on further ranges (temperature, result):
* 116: 4.235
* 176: 6.901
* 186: 6.812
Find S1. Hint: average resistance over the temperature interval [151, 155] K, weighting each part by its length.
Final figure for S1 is 3.19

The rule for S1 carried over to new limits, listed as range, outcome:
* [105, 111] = 3.07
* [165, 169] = 6.48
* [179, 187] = 6.83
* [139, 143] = 5.02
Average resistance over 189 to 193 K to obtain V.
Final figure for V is 6.76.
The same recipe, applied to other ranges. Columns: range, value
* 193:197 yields 6.7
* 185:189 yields 6.83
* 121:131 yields 5.79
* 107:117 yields 3.61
